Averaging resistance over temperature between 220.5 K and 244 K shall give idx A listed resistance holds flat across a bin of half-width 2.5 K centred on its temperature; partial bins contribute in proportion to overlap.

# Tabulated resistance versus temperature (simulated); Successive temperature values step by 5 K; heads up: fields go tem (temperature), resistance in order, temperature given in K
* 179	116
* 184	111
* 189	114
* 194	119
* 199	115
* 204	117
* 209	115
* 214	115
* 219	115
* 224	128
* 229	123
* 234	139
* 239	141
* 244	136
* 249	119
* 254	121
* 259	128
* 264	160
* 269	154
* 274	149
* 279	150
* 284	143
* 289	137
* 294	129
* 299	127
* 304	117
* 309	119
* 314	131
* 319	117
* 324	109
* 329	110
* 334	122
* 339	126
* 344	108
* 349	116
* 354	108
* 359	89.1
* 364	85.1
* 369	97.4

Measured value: 132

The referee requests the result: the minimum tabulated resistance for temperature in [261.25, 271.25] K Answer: 154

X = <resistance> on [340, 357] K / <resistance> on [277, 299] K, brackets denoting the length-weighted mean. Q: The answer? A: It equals 0.81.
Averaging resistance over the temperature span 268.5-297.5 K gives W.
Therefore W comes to 142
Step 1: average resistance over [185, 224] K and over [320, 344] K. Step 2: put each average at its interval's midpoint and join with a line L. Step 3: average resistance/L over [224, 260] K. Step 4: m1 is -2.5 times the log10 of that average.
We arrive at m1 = -0.12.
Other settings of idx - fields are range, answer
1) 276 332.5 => 126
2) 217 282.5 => 136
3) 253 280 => 145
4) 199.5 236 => 121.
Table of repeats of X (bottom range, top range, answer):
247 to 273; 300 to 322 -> 0.88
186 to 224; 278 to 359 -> 1.04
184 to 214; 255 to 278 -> 1.27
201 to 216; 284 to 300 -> 1.15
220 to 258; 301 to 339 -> 0.92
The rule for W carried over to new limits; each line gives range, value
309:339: 119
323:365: 109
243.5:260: 125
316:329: 113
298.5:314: 122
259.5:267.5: 151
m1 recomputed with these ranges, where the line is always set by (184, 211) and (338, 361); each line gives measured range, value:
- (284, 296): -0.21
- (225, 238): -0.16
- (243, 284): -0.24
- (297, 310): -0.10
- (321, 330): 0.00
